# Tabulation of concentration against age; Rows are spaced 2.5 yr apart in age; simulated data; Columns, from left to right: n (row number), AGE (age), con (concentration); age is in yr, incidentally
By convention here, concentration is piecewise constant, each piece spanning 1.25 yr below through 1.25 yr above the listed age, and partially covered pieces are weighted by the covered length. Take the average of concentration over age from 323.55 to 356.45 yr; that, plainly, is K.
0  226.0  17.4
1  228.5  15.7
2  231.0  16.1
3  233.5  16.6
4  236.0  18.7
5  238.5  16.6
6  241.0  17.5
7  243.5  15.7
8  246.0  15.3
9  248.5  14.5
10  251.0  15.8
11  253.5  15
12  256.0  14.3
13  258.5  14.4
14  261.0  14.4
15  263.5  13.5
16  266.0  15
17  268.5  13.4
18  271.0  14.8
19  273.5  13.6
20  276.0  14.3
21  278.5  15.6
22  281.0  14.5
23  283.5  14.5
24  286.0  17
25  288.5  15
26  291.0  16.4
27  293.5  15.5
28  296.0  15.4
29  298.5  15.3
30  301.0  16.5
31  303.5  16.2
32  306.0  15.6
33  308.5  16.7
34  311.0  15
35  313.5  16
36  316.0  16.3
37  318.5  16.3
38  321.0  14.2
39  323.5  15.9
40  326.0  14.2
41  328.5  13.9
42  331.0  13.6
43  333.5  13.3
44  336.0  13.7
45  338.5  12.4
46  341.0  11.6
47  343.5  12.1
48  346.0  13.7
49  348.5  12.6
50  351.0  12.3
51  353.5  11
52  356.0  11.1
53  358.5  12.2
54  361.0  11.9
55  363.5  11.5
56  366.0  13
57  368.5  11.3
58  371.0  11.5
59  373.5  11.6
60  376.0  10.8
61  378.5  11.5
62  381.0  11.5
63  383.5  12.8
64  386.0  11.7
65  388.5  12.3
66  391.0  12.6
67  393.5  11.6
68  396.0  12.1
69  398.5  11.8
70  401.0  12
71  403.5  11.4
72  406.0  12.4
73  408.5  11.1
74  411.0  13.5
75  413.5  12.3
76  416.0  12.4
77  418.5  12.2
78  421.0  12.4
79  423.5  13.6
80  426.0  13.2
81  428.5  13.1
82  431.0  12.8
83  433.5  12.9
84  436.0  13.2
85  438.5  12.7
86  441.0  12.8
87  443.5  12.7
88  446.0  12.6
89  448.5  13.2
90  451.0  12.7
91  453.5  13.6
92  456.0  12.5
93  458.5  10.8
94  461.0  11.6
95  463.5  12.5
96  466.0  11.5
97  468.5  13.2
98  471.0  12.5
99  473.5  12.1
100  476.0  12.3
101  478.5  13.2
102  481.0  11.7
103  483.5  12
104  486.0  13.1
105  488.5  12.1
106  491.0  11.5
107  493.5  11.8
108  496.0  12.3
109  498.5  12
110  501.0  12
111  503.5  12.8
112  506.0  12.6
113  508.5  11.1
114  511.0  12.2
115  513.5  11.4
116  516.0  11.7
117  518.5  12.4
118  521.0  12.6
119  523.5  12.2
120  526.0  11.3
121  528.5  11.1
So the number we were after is 12.9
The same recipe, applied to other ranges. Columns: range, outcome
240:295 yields 15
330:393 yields 12.1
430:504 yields 12.4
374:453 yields 12.4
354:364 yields 11.6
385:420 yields 12.1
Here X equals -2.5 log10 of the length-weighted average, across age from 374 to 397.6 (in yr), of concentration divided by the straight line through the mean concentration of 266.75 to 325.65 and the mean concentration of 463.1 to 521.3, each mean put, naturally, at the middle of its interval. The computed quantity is 0.17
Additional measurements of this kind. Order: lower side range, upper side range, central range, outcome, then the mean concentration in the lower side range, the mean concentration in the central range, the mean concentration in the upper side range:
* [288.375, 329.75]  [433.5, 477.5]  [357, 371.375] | 0.21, 15.6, 11.9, 12.5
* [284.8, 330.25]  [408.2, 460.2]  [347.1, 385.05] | 0.21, 15.6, 11.8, 12.7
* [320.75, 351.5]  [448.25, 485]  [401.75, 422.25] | 0.05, 13.3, 12.2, 12.3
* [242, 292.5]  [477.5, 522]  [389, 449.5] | 0.05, 14.9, 12.5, 12.1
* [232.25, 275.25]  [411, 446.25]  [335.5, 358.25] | 0.14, 15.2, 12.2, 12.8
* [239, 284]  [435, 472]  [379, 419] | 0.09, 14.8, 12.1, 12.5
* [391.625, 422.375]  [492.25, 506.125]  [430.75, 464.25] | -0.04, 12.1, 12.6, 12.2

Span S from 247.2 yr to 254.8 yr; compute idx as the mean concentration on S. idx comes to 15.1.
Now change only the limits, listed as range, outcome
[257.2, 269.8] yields 14.1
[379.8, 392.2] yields 12.2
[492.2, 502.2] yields 12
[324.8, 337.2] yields 13.7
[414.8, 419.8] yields 12.3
